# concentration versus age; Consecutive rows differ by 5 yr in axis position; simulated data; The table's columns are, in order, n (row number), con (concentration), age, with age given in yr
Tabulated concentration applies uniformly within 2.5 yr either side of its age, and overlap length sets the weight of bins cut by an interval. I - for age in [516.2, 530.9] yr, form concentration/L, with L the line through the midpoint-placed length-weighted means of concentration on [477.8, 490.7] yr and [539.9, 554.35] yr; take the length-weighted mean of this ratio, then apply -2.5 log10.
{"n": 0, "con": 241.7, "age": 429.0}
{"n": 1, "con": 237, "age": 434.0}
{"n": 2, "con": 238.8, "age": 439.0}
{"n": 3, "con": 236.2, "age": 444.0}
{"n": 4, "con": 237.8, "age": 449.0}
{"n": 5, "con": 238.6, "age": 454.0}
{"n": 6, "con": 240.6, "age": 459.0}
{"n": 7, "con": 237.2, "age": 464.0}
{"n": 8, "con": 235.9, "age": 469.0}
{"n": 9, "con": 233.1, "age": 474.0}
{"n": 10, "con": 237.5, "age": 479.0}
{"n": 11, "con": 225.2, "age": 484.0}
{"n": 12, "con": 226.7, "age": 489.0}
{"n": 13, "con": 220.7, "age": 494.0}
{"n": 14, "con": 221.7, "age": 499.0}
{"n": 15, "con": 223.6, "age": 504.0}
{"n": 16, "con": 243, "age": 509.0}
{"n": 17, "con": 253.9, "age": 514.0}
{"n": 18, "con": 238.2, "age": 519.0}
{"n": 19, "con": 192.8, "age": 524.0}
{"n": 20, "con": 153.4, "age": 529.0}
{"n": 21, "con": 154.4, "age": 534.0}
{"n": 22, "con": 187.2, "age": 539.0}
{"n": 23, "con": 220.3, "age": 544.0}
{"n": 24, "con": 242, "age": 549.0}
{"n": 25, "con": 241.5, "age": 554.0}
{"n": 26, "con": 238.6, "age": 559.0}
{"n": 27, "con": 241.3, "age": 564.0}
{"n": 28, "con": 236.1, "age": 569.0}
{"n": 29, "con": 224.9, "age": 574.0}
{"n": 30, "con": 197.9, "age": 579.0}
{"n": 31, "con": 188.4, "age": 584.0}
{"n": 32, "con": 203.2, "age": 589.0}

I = 0.16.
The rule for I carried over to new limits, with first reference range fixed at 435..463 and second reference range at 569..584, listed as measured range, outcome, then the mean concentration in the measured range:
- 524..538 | 0.322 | 164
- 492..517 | -0.030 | 233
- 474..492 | 0.006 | 230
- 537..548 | 0.045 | 210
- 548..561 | -0.116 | 241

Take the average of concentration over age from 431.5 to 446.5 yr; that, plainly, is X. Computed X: 237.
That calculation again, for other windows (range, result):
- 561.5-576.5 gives 234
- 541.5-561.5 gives 236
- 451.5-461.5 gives 240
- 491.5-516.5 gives 233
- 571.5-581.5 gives 211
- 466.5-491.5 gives 232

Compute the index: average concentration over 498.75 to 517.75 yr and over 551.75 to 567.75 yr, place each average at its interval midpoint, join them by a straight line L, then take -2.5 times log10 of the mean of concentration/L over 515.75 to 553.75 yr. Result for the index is 0.18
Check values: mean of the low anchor 237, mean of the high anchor 240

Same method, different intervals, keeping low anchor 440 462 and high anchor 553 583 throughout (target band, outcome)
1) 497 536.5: 0.110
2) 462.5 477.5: 0.005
